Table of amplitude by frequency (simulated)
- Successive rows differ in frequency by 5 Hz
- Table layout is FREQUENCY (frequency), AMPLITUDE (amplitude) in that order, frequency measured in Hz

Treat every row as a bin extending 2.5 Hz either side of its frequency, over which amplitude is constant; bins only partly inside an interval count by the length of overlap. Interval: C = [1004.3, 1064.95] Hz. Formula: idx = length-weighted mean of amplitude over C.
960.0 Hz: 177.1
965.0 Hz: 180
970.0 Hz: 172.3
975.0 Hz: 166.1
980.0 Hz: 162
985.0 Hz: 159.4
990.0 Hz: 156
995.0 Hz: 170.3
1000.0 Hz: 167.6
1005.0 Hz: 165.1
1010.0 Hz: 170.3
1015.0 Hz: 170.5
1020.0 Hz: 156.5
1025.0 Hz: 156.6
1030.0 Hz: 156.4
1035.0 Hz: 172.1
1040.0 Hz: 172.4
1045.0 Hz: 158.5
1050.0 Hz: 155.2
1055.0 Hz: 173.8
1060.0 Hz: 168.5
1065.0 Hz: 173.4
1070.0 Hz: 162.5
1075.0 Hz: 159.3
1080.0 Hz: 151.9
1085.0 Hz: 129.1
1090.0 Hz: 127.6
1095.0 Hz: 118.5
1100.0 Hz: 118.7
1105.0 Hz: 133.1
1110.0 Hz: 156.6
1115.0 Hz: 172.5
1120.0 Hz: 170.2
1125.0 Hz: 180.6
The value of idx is 165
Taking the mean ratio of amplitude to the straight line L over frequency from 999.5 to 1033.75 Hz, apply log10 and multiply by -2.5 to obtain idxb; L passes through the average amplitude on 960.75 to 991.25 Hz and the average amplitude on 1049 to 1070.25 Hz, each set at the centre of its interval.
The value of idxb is 0.03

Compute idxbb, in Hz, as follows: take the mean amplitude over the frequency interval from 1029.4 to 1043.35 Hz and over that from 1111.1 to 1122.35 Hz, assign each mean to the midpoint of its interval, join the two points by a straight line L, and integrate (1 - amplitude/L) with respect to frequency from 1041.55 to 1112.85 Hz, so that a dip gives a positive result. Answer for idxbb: 8.1 Hz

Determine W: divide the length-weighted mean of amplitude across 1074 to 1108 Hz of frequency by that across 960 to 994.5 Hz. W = 0.8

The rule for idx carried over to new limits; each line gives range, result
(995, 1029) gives 165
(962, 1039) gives 166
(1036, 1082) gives 164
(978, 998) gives 162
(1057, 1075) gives 167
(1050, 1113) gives 148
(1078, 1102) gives 129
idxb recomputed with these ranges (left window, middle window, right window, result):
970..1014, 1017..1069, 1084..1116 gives -0.093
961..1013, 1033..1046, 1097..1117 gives -0.077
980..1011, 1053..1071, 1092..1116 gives -0.151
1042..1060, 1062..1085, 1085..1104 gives -0.111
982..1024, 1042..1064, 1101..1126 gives -0.020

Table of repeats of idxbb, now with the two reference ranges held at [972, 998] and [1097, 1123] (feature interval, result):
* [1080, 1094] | 1.9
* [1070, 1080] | -0.3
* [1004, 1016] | -0.6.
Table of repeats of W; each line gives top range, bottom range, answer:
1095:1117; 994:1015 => 0.84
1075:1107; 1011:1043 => 0.80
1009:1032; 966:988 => 0.98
